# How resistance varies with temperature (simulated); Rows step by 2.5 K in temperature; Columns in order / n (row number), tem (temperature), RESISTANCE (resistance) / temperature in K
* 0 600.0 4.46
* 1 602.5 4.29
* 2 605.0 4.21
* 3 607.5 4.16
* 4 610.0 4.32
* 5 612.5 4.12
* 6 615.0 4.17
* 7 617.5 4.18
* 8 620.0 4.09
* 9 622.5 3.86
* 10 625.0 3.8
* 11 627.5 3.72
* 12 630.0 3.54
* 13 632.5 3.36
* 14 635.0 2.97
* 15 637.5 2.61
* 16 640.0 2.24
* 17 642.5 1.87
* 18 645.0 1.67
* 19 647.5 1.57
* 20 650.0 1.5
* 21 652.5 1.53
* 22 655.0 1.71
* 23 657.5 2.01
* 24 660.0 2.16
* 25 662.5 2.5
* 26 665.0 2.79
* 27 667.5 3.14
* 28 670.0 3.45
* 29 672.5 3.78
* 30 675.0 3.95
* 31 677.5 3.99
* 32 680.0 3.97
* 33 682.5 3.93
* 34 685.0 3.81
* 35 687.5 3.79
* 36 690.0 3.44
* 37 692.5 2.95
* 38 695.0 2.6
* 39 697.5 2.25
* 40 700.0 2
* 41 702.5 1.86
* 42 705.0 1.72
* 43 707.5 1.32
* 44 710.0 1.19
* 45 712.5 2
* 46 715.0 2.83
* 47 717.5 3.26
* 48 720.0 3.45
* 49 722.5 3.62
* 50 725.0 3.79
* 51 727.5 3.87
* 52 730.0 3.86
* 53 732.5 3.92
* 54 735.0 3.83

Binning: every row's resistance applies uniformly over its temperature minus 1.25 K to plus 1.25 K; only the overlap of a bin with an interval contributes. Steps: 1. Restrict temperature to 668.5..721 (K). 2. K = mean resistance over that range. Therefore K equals 2.93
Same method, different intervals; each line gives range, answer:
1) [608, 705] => 3.02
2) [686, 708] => 2.49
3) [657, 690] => 3.36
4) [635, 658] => 1.91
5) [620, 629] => 3.83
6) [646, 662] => 1.78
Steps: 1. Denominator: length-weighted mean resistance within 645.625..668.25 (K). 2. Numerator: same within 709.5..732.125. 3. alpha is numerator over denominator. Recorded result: 1.54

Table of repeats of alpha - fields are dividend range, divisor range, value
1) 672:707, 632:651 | 1.41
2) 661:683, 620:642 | 1.06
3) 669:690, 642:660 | 2.22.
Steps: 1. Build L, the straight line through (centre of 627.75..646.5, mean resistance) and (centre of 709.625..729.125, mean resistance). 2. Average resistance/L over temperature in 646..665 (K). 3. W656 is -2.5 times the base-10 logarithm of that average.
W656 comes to 0.40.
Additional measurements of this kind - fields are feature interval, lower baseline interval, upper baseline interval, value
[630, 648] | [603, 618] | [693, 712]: 0.396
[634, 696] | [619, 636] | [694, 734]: 0.141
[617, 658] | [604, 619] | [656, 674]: 0.313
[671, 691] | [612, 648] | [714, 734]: -0.127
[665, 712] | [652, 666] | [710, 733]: -0.137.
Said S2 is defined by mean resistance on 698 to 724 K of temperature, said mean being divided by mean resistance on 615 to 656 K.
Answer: 0.8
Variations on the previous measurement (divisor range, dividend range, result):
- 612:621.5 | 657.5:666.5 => 0.59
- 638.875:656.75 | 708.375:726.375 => 1.65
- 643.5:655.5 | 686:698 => 1.93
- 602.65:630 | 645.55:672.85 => 0.57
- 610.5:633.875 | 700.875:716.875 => 0.48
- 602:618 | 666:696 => 0.85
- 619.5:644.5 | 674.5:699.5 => 1.09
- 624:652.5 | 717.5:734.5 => 1.45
